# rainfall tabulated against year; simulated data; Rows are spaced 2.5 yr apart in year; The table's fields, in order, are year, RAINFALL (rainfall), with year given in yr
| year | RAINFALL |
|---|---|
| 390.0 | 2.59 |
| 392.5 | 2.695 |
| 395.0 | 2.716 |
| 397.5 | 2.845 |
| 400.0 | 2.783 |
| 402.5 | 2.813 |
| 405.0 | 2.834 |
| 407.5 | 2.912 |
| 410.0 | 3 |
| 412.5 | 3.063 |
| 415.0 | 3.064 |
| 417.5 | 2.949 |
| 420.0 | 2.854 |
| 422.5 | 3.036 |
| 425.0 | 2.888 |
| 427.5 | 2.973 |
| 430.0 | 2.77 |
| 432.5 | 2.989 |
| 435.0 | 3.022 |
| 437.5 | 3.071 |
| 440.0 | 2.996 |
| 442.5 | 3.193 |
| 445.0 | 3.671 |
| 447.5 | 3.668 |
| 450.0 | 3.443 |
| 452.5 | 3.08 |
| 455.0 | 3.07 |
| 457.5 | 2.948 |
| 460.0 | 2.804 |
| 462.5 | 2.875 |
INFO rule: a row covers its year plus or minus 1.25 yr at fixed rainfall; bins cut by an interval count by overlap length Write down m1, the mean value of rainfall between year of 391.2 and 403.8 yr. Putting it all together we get 2.77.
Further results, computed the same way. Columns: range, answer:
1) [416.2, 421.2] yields 2.9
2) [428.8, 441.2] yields 2.97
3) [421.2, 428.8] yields 2.96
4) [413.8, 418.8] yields 3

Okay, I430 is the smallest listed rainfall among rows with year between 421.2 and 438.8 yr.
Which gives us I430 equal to 2.77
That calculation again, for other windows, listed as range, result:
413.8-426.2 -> 2.854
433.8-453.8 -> 2.996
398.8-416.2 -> 2.783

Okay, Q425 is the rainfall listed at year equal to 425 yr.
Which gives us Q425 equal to 2.888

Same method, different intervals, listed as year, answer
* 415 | 3.064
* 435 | 3.022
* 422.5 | 3.036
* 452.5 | 3.08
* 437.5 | 3.071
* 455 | 3.07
